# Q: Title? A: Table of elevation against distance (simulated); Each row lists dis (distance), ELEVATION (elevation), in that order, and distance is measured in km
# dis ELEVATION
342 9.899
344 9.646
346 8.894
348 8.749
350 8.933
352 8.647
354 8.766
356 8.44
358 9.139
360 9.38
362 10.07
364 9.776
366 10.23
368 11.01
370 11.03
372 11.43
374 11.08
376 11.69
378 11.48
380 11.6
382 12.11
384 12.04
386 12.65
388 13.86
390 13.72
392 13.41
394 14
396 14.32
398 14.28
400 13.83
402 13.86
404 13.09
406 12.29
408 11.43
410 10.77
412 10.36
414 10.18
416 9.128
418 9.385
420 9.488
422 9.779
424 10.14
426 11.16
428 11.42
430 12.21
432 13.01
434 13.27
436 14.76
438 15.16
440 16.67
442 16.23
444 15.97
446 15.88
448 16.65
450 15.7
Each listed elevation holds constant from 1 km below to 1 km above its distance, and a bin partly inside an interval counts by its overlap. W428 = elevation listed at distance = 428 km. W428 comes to 11.42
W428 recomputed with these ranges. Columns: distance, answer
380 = 11.6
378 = 11.48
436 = 14.76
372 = 11.43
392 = 13.41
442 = 16.23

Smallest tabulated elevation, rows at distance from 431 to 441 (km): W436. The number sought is 13.01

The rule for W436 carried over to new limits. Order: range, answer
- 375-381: 11.48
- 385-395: 12.65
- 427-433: 11.42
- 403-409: 11.43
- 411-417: 9.128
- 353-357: 8.44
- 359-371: 9.38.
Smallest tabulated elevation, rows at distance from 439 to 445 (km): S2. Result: 15.97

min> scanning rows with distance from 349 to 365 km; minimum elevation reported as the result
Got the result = 8.44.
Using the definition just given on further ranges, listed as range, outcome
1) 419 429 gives 9.488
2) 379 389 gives 11.6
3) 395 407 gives 12.29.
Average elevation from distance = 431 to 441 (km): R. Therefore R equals 14.6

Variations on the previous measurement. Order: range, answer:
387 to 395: 13.7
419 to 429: 10.4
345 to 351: 8.86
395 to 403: 14.1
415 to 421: 9.33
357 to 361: 9.26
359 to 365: 9.74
